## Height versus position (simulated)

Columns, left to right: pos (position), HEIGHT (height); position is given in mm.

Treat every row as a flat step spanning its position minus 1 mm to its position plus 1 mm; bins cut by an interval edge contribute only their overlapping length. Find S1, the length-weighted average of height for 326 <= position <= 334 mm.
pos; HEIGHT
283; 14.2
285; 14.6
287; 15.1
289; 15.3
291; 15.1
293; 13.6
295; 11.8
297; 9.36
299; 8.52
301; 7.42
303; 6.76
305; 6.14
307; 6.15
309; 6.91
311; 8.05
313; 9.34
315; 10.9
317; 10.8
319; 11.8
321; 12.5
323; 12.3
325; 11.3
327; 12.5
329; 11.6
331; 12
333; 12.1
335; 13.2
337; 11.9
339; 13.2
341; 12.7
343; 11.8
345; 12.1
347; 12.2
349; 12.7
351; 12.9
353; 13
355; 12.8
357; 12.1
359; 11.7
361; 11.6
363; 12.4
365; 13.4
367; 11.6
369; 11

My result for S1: 12.1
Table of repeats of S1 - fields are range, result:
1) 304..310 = 6.4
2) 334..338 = 12.6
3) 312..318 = 10.3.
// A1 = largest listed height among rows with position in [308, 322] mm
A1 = 12.5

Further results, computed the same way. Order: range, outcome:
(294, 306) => 11.8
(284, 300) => 15.3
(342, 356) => 13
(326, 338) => 13.2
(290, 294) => 15.1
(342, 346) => 12.1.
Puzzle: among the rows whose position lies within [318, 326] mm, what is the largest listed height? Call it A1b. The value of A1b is 12.5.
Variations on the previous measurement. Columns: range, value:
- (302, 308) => 6.76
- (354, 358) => 12.8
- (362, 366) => 13.4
